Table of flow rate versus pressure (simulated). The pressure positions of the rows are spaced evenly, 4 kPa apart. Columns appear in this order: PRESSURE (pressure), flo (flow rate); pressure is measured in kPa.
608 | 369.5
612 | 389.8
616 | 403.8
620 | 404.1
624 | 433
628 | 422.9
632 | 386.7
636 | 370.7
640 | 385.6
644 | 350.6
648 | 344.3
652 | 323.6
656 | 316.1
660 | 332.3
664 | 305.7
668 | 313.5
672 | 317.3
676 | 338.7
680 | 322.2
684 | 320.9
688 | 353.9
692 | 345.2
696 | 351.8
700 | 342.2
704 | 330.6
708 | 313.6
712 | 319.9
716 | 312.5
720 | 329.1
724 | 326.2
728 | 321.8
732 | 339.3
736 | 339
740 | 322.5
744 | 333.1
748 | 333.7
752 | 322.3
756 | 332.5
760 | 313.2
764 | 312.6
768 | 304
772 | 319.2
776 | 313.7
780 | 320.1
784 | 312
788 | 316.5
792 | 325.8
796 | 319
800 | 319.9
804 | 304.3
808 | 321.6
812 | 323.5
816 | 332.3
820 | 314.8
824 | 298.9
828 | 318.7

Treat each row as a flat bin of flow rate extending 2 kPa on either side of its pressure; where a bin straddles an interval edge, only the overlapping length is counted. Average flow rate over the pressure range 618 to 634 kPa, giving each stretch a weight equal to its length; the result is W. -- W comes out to 412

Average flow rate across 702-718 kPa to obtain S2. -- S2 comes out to 319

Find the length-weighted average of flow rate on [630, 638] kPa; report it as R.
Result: 379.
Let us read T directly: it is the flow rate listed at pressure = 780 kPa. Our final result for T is 320.1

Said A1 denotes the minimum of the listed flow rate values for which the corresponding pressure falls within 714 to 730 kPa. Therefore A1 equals 312.5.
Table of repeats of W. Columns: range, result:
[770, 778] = 316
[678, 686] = 322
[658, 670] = 317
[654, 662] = 324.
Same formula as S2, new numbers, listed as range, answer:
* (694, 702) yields 347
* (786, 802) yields 320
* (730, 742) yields 334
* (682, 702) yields 343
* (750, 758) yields 327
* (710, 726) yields 322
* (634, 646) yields 369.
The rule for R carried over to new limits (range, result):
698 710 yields 329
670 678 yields 328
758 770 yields 310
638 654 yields 351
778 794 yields 319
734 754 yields 330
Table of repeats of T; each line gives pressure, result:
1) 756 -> 332.5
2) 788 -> 316.5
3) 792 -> 325.8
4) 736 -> 339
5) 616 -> 403.8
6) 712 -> 319.9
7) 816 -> 332.3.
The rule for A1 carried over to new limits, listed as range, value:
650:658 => 316.1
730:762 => 313.2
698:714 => 313.6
